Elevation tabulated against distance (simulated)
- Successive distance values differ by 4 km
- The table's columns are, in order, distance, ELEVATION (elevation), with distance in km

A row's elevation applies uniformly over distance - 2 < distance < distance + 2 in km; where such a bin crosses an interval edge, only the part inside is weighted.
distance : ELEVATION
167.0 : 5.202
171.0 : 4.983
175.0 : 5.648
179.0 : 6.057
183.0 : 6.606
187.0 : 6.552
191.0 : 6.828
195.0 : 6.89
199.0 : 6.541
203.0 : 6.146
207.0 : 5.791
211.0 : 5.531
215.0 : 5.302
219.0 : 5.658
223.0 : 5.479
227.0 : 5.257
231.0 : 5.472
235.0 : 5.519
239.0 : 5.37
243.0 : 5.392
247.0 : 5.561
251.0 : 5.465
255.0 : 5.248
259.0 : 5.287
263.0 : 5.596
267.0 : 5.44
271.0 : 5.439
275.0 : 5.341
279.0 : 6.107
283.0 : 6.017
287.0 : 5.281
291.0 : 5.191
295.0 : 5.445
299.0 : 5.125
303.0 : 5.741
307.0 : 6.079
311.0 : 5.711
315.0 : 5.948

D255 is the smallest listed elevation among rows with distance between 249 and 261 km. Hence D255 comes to 5.248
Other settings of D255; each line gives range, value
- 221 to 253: 5.257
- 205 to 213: 5.531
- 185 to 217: 5.302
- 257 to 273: 5.287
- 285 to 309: 5.125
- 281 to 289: 5.281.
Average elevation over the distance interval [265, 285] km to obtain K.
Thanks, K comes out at 5.67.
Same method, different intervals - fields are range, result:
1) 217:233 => 5.47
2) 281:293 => 5.5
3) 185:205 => 6.59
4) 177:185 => 6.33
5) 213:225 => 5.48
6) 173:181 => 5.85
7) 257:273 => 5.44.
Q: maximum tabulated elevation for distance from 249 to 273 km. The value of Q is 5.596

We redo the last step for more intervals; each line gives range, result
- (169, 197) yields 6.89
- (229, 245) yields 5.519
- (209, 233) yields 5.658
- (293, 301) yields 5.445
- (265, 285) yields 6.107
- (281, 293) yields 6.017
